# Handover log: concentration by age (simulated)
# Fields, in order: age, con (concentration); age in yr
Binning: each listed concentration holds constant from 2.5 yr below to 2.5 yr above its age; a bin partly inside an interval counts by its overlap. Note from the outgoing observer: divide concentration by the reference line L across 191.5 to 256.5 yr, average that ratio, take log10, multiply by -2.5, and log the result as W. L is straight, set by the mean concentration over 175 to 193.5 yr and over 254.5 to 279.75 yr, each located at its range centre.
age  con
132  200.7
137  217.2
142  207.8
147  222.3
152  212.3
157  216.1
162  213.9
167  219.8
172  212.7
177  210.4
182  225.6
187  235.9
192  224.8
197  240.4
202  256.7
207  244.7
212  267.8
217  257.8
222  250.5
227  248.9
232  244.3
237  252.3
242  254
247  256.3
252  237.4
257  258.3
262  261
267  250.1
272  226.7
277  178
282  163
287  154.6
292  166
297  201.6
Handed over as -0.09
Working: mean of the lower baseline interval 225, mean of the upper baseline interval 234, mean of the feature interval 250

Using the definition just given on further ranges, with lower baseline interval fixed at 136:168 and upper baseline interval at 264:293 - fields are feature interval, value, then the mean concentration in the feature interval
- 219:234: -0.226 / 248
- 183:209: -0.157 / 240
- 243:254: -0.247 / 248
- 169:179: -0.004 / 212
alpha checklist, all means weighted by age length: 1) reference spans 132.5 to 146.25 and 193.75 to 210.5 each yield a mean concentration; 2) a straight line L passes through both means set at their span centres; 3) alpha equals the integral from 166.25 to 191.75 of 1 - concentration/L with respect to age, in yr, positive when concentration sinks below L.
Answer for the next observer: 1.4 yr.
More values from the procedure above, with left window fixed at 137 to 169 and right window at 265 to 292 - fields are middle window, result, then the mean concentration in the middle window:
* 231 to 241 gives -2.5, 250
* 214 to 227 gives -3.3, 254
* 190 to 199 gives -1.1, 233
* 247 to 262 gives -4.3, 251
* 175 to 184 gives -0.3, 218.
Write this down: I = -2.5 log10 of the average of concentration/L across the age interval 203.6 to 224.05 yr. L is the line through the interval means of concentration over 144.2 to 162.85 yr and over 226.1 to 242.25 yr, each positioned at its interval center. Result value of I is -0.06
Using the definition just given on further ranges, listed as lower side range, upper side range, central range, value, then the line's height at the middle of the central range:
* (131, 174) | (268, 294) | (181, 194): -0.12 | 205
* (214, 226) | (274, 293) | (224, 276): -0.17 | 213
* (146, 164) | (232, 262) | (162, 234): -0.02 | 233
